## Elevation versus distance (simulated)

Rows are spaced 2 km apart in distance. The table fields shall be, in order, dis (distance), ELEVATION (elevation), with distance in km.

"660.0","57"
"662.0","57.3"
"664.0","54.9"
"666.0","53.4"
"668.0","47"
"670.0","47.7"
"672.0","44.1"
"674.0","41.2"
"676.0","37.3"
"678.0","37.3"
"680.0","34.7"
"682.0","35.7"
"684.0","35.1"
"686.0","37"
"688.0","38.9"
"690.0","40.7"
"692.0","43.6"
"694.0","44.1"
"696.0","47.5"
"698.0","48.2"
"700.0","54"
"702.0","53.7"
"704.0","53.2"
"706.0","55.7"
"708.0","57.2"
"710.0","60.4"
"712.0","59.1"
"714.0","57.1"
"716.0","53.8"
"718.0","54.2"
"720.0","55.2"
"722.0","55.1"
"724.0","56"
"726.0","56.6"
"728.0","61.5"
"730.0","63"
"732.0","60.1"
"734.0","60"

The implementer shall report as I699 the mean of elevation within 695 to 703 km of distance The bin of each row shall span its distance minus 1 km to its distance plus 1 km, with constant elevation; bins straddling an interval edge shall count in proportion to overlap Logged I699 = 50.9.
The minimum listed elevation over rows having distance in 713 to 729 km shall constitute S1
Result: 53.8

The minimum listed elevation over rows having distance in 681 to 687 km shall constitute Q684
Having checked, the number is 35.1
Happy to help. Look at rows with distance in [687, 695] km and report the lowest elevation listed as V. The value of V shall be 38.9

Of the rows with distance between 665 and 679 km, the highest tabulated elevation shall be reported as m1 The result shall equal 53.4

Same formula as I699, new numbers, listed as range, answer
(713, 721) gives 55.1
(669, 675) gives 44.3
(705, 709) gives 56.5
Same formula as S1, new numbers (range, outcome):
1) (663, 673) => 44.1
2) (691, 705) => 43.6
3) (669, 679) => 37.3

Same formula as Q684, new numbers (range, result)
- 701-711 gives 53.2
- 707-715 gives 57.1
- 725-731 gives 56.6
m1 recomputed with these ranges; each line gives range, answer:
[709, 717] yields 60.4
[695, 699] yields 48.2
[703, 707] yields 55.7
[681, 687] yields 37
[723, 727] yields 56.6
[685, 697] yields 47.5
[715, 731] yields 63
